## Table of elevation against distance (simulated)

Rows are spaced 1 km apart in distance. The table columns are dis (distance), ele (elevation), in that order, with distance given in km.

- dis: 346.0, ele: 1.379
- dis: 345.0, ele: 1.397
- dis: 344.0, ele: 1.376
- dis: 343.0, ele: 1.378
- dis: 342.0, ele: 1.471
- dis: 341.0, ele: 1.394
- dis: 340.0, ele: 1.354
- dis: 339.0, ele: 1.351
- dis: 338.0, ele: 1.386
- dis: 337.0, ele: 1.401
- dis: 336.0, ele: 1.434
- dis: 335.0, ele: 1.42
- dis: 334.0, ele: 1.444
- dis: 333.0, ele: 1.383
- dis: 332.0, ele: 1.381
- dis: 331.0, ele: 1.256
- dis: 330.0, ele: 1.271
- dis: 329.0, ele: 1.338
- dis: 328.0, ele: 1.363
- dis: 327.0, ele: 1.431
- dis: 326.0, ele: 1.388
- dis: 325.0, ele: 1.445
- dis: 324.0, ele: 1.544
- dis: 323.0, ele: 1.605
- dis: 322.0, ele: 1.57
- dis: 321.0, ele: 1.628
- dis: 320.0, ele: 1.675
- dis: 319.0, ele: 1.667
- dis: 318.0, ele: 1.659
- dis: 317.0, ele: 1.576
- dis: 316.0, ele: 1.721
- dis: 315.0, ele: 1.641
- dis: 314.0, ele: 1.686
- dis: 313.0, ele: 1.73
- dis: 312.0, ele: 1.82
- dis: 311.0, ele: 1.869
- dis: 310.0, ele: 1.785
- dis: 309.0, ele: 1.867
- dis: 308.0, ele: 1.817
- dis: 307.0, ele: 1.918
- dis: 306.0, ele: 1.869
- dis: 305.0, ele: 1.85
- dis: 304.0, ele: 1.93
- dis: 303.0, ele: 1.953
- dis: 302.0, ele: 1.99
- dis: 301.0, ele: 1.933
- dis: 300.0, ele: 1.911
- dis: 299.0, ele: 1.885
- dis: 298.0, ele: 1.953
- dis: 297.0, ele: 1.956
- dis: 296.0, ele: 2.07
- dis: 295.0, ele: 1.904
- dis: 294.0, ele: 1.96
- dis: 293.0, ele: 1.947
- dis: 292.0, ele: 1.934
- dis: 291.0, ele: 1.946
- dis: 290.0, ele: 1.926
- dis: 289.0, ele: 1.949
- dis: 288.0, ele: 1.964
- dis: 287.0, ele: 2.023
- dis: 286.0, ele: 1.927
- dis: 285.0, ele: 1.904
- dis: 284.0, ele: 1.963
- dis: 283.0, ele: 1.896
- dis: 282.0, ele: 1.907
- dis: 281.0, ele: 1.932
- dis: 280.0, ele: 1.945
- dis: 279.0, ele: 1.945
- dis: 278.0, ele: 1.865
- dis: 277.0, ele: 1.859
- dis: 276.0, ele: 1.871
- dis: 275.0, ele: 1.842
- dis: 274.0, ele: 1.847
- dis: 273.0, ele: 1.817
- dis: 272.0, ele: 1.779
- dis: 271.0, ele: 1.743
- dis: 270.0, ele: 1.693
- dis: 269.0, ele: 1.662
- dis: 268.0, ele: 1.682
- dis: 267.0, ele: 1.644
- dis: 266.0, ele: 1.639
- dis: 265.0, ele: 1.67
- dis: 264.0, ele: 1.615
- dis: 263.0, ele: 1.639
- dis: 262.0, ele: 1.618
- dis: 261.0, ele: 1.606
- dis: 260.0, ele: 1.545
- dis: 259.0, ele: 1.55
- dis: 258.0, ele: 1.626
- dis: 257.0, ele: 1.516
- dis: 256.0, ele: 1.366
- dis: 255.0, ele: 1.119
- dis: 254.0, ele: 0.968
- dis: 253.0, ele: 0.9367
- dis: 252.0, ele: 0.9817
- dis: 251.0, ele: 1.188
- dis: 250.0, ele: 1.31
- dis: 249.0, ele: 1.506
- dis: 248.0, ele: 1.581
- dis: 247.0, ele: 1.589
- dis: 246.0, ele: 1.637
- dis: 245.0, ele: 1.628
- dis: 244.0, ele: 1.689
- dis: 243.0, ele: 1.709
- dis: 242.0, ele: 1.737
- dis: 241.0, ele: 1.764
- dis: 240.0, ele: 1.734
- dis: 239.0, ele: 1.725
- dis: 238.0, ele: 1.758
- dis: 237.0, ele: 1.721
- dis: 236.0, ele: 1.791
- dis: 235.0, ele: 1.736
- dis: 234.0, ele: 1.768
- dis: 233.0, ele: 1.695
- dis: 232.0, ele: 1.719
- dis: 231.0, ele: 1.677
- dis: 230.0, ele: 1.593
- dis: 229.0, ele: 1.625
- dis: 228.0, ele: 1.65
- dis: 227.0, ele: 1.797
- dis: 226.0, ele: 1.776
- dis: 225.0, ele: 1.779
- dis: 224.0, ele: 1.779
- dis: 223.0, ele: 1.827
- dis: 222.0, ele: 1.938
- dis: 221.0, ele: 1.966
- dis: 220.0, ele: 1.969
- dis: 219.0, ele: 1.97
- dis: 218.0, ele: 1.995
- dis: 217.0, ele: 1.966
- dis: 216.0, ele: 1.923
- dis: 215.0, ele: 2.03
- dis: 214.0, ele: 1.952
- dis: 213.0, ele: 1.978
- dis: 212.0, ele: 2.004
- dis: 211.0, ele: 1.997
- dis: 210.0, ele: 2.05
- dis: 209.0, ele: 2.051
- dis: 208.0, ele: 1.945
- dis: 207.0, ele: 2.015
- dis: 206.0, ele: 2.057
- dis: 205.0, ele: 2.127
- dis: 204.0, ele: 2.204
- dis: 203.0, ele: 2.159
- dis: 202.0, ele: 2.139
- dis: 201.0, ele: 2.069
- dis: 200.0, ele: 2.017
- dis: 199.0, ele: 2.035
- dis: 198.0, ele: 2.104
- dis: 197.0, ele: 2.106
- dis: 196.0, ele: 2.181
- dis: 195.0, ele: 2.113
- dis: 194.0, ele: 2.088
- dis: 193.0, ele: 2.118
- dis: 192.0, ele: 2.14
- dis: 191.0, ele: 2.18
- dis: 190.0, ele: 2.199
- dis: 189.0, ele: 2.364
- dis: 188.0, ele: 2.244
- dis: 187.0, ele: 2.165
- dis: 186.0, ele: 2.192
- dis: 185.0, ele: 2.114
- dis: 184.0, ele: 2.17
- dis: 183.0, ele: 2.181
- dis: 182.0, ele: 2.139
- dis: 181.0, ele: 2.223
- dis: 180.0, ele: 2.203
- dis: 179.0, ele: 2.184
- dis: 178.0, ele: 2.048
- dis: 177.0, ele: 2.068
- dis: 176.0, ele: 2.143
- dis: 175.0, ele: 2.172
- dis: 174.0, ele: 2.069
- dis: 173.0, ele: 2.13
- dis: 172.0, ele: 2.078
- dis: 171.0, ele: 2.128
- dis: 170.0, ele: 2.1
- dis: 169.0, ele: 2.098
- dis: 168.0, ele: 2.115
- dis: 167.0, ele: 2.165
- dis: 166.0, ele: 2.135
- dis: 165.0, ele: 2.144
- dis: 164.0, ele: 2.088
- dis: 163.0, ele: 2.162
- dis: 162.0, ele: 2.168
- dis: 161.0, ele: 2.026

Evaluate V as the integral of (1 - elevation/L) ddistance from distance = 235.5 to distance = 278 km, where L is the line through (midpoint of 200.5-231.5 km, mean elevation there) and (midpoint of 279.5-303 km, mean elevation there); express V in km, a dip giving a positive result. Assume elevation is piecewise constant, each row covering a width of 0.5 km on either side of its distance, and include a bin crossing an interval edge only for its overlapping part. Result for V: 7.5 km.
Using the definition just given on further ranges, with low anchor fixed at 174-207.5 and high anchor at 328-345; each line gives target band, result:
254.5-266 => 1.5 km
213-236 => 1.6 km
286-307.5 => -4.8 km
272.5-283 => -1.2 km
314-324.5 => -1.2 km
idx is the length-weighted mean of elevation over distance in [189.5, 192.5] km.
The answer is 2.17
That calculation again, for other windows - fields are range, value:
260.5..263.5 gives 1.62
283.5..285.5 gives 1.93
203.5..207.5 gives 2.1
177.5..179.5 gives 2.12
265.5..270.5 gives 1.66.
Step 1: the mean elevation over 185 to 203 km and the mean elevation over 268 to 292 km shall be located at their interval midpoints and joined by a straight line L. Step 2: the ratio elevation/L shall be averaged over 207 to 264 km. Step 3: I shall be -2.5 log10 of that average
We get 0.19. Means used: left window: 2.14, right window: 1.88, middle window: 1.69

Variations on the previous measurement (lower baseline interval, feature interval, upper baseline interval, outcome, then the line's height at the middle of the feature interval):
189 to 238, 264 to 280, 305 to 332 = -0.002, 1.77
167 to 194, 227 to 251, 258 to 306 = 0.188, 1.97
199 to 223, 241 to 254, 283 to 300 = 0.342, 1.99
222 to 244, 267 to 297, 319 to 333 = -0.185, 1.59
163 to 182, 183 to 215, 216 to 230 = -0.068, 1.98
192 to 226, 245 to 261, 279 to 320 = 0.377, 1.95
